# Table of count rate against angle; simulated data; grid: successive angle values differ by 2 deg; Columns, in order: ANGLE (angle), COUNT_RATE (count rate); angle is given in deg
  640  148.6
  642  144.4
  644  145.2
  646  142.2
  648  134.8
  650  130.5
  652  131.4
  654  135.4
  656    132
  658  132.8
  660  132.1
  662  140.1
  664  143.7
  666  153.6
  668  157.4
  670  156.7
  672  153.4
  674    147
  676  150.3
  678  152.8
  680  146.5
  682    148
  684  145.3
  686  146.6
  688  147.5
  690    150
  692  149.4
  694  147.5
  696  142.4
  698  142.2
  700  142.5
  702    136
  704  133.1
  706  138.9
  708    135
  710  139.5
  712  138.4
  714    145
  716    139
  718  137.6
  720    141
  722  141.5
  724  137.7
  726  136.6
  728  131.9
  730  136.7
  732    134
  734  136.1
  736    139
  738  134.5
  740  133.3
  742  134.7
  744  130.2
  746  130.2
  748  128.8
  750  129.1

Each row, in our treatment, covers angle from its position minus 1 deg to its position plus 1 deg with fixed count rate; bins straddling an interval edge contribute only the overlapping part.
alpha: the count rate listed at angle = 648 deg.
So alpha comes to 134.8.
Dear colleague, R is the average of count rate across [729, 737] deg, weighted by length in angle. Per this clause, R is 136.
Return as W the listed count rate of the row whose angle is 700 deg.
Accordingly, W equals 142.5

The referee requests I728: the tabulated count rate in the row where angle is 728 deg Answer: 131.9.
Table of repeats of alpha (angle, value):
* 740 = 133.3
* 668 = 157.4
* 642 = 144.4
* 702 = 136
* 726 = 136.6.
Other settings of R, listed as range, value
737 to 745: 133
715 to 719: 138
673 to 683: 149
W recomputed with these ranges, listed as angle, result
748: 128.8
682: 148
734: 136.1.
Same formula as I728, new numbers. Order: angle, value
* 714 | 145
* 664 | 143.7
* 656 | 132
